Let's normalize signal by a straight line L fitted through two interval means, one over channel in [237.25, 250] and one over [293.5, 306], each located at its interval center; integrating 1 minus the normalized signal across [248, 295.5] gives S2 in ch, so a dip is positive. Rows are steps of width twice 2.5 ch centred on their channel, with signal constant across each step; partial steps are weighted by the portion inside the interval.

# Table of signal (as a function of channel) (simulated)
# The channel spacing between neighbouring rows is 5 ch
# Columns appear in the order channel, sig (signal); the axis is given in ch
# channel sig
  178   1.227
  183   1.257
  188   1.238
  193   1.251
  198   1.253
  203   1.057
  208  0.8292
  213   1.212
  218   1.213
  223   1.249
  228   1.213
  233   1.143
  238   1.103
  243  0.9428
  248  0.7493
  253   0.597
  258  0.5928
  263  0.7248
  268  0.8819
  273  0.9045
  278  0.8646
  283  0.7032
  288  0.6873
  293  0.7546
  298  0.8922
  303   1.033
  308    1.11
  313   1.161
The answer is 9.2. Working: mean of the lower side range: 0.915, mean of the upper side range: 0.935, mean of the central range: 0.746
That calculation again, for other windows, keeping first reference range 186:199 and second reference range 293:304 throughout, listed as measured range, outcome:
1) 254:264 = 3.8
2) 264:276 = 1.5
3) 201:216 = 2.0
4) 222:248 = 0.6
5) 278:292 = 3.2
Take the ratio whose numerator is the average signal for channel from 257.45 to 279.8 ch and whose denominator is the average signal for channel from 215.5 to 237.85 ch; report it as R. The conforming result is 0.7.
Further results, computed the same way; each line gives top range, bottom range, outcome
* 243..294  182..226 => 0.65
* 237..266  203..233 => 0.68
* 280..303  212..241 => 0.67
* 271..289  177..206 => 0.66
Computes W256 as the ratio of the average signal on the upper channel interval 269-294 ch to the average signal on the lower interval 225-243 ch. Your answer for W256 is 0.70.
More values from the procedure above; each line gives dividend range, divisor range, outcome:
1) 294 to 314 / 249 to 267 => 1.53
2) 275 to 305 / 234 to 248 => 0.83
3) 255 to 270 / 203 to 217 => 0.69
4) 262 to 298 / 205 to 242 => 0.71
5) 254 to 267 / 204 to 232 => 0.59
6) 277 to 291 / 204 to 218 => 0.70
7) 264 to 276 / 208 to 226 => 0.74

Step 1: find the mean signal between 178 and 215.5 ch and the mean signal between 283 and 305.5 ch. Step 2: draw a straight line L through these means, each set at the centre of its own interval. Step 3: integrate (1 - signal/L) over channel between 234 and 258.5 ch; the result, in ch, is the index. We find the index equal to 4.0 ch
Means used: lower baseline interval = 1.16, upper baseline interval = 0.826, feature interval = 0.835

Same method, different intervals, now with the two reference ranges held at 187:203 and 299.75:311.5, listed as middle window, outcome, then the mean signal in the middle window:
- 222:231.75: -0.35 ch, 1.22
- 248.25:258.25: 4.47 ch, 0.63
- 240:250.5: 2.67 ch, 0.858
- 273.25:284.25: 2.86 ch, 0.818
